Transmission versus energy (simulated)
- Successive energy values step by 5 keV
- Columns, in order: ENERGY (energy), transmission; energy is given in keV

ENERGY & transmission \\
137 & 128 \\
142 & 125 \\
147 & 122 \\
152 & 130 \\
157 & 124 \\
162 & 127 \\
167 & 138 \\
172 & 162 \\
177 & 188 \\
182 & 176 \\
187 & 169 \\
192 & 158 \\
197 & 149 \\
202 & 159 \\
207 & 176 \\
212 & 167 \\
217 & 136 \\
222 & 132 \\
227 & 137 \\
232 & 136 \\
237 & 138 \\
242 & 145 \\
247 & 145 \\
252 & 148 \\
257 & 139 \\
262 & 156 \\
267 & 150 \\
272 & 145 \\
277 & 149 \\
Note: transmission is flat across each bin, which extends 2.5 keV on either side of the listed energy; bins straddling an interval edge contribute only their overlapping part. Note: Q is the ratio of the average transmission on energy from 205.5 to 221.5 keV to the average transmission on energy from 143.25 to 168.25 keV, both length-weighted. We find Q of 1.22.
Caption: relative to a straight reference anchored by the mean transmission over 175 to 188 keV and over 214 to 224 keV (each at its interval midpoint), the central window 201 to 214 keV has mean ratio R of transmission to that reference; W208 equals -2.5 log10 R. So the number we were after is -0.13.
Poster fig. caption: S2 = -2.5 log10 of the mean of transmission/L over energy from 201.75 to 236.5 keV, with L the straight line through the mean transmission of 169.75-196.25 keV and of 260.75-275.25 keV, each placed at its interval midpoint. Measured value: 0.094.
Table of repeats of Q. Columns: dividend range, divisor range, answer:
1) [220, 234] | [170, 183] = 0.77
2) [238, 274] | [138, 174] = 1.11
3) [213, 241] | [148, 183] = 0.94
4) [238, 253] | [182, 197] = 0.89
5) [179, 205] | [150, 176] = 1.17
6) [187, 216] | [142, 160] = 1.29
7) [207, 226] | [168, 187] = 0.87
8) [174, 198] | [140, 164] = 1.35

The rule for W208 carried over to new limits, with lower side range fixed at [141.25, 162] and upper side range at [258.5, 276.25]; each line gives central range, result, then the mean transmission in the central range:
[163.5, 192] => -0.25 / 164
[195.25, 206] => -0.16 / 157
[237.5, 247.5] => 0.01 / 144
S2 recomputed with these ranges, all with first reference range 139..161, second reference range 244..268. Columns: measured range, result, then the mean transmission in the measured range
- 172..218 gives -0.221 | 165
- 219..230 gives 0.049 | 135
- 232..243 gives 0.029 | 140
